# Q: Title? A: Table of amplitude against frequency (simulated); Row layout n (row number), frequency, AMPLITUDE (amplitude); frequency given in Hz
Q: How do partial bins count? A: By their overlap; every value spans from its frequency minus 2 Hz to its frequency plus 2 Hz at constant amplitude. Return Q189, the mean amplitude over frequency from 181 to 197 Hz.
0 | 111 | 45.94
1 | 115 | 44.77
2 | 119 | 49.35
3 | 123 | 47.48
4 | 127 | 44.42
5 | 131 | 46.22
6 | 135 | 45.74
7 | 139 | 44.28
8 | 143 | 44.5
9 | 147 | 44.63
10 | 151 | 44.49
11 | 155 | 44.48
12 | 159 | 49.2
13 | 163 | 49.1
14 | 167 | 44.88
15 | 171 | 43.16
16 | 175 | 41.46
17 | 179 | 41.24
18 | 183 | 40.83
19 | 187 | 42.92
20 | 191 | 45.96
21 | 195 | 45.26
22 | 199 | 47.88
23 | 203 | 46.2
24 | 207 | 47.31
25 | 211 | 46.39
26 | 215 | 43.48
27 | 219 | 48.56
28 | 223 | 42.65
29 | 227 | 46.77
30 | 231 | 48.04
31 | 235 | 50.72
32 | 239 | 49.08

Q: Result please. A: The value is 43.7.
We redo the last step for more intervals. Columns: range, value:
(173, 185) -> 41.2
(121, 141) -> 45.6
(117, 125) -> 48.4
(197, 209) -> 47.1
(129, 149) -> 45.1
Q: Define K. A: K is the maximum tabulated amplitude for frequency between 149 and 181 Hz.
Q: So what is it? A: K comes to 49.2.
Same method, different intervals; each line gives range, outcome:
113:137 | 49.35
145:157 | 44.63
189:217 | 47.88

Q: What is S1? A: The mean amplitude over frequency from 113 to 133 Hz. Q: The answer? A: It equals 46.4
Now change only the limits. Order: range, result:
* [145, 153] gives 44.6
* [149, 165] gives 46.8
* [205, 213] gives 46.9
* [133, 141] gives 45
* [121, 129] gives 46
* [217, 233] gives 46.5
